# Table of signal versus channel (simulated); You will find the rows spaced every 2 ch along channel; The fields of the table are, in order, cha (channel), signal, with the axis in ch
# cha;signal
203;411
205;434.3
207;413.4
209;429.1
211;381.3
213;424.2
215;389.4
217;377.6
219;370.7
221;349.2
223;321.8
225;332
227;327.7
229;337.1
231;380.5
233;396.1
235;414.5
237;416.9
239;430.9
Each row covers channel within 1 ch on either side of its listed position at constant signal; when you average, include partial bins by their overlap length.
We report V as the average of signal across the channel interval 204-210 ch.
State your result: 426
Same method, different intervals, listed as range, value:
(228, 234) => 371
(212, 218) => 397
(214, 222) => 372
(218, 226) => 343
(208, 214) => 412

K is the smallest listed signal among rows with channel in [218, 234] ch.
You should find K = 321.8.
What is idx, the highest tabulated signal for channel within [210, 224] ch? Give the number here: 424.2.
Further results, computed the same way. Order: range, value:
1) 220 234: 396.1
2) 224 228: 332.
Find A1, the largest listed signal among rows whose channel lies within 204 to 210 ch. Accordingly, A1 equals 434.3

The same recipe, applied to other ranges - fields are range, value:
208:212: 429.1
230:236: 414.5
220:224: 349.2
